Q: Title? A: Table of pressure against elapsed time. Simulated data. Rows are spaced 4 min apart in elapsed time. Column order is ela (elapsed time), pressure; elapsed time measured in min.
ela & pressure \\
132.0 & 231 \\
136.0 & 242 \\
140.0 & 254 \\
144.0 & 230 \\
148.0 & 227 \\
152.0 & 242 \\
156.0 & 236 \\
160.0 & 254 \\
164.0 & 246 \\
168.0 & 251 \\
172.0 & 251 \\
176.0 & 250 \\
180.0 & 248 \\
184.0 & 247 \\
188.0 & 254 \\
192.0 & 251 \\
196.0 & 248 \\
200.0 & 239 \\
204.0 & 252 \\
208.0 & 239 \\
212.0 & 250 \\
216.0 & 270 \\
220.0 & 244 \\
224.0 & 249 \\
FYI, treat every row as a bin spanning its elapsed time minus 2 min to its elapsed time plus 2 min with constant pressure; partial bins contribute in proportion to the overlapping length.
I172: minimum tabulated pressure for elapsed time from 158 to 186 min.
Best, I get 246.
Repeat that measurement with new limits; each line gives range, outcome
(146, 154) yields 227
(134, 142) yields 242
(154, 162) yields 236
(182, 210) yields 239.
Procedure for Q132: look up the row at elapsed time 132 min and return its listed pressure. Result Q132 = 231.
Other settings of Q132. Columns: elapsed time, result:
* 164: 246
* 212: 250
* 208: 239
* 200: 239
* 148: 227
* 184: 247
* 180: 248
